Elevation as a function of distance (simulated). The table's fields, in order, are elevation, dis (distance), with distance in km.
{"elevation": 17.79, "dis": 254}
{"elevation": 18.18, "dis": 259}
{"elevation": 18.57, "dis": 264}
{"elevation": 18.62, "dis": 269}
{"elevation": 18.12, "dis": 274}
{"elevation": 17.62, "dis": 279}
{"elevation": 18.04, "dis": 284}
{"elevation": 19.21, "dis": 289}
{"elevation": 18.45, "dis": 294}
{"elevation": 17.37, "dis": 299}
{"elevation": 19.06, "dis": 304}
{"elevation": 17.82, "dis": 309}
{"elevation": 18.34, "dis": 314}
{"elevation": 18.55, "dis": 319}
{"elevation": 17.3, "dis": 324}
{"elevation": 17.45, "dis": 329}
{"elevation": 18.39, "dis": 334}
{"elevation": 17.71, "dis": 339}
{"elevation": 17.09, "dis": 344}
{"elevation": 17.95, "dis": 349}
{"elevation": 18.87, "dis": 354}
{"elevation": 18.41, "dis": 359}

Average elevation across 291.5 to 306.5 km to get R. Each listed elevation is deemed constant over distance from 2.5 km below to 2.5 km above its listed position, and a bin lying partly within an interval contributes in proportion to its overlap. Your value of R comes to 18.3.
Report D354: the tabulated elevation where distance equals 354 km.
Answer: 18.87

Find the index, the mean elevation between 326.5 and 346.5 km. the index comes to 17.7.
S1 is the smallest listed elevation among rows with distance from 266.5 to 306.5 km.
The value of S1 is 17.37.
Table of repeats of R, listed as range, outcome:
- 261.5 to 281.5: 18.2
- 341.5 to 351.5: 17.5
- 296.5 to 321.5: 18.2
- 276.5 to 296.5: 18.3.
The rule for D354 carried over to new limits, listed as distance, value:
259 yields 18.18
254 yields 17.79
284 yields 18.04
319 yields 18.55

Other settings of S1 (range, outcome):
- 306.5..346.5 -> 17.09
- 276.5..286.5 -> 17.62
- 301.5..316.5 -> 17.82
